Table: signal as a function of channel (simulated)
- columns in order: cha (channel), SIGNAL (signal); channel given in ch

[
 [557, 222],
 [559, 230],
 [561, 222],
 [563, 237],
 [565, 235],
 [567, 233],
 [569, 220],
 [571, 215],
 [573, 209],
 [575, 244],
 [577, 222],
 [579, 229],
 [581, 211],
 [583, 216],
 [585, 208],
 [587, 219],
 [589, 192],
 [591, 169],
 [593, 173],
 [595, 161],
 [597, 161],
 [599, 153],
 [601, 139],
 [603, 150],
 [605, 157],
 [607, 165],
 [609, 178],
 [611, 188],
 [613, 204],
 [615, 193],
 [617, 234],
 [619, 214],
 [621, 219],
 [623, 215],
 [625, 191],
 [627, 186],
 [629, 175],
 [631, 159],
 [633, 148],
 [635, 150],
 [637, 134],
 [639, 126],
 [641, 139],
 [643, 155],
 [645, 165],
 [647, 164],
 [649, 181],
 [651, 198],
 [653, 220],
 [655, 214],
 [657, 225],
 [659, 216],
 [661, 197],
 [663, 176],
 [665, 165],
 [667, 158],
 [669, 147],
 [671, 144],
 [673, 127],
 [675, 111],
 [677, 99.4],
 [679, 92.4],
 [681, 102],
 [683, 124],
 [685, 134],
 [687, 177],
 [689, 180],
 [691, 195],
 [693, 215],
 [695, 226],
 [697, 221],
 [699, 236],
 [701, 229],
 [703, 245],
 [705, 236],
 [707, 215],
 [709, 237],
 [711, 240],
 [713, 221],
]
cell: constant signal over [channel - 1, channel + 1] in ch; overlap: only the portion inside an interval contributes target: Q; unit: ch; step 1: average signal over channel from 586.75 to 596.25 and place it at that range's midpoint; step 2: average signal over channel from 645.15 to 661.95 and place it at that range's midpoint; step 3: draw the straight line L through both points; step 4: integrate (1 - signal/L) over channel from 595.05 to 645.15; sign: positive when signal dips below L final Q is 4.47 ch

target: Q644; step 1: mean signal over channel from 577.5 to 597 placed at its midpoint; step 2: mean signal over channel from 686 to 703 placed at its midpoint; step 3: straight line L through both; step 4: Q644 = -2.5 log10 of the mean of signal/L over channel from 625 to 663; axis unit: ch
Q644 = 0.17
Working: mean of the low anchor 196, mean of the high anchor 212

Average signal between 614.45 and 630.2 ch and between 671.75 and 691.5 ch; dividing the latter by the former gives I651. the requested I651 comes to 0.65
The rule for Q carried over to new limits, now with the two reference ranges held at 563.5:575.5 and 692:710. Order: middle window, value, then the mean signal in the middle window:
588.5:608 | 5.6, 161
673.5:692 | 7.6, 135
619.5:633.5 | 2.5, 187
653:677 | 6.1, 170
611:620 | 0.7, 209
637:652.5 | 4.5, 161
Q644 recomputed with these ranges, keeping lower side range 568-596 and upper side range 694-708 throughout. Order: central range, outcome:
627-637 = 0.34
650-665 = 0.09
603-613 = 0.22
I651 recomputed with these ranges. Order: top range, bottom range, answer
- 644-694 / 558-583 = 0.73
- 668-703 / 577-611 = 0.91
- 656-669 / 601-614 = 1.09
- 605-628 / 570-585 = 0.90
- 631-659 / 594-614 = 1.04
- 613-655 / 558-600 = 0.87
